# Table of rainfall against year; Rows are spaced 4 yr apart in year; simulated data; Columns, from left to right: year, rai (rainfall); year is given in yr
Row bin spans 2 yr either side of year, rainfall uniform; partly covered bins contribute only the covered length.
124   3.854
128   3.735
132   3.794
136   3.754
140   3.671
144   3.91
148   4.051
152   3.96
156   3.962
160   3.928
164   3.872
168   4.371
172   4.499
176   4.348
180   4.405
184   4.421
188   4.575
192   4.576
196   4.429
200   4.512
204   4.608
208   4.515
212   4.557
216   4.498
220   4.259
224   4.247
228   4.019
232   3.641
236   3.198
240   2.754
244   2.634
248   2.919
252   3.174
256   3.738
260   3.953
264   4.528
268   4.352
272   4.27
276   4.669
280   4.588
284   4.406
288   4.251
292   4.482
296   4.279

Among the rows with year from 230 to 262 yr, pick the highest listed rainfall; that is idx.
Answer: 3.953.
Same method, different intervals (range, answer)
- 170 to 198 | 4.576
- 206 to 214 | 4.557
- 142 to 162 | 4.051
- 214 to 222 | 4.498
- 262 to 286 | 4.669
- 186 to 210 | 4.608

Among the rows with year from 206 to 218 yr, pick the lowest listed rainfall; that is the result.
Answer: 4.498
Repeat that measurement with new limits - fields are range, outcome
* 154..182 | 3.872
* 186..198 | 4.429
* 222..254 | 2.634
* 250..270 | 3.174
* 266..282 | 4.27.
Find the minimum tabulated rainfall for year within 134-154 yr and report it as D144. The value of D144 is 3.671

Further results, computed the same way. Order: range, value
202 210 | 4.515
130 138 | 3.754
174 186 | 4.348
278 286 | 4.406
